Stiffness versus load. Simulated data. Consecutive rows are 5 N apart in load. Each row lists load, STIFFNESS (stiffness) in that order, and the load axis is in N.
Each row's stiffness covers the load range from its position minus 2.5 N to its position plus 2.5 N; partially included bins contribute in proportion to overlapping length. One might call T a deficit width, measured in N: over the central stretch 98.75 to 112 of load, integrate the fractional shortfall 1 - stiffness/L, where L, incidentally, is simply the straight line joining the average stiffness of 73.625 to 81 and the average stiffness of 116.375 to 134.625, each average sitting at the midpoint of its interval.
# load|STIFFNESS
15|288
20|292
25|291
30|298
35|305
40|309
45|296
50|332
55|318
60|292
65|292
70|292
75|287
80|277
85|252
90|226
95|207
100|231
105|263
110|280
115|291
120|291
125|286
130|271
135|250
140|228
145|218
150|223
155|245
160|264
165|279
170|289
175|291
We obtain 1.0 N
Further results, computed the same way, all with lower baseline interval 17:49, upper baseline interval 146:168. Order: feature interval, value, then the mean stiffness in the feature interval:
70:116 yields 3.06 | 258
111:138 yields -1.32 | 277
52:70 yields -0.71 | 300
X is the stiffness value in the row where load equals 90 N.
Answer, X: 226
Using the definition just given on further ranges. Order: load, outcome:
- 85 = 252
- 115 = 291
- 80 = 277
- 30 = 298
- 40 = 309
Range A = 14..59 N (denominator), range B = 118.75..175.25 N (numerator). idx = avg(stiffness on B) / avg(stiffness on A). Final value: 0.9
